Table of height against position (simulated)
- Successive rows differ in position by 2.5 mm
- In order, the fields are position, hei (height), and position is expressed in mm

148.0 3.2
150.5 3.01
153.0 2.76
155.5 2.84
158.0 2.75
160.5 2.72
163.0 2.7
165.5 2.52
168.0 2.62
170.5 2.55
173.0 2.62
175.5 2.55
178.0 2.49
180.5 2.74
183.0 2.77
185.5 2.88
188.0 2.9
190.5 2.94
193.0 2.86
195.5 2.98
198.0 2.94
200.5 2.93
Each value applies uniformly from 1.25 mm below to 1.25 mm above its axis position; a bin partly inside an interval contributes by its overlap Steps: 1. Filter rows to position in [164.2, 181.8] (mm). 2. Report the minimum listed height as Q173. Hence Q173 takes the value 2.49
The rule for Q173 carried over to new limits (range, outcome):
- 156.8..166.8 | 2.52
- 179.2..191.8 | 2.74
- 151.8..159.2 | 2.75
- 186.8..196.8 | 2.86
